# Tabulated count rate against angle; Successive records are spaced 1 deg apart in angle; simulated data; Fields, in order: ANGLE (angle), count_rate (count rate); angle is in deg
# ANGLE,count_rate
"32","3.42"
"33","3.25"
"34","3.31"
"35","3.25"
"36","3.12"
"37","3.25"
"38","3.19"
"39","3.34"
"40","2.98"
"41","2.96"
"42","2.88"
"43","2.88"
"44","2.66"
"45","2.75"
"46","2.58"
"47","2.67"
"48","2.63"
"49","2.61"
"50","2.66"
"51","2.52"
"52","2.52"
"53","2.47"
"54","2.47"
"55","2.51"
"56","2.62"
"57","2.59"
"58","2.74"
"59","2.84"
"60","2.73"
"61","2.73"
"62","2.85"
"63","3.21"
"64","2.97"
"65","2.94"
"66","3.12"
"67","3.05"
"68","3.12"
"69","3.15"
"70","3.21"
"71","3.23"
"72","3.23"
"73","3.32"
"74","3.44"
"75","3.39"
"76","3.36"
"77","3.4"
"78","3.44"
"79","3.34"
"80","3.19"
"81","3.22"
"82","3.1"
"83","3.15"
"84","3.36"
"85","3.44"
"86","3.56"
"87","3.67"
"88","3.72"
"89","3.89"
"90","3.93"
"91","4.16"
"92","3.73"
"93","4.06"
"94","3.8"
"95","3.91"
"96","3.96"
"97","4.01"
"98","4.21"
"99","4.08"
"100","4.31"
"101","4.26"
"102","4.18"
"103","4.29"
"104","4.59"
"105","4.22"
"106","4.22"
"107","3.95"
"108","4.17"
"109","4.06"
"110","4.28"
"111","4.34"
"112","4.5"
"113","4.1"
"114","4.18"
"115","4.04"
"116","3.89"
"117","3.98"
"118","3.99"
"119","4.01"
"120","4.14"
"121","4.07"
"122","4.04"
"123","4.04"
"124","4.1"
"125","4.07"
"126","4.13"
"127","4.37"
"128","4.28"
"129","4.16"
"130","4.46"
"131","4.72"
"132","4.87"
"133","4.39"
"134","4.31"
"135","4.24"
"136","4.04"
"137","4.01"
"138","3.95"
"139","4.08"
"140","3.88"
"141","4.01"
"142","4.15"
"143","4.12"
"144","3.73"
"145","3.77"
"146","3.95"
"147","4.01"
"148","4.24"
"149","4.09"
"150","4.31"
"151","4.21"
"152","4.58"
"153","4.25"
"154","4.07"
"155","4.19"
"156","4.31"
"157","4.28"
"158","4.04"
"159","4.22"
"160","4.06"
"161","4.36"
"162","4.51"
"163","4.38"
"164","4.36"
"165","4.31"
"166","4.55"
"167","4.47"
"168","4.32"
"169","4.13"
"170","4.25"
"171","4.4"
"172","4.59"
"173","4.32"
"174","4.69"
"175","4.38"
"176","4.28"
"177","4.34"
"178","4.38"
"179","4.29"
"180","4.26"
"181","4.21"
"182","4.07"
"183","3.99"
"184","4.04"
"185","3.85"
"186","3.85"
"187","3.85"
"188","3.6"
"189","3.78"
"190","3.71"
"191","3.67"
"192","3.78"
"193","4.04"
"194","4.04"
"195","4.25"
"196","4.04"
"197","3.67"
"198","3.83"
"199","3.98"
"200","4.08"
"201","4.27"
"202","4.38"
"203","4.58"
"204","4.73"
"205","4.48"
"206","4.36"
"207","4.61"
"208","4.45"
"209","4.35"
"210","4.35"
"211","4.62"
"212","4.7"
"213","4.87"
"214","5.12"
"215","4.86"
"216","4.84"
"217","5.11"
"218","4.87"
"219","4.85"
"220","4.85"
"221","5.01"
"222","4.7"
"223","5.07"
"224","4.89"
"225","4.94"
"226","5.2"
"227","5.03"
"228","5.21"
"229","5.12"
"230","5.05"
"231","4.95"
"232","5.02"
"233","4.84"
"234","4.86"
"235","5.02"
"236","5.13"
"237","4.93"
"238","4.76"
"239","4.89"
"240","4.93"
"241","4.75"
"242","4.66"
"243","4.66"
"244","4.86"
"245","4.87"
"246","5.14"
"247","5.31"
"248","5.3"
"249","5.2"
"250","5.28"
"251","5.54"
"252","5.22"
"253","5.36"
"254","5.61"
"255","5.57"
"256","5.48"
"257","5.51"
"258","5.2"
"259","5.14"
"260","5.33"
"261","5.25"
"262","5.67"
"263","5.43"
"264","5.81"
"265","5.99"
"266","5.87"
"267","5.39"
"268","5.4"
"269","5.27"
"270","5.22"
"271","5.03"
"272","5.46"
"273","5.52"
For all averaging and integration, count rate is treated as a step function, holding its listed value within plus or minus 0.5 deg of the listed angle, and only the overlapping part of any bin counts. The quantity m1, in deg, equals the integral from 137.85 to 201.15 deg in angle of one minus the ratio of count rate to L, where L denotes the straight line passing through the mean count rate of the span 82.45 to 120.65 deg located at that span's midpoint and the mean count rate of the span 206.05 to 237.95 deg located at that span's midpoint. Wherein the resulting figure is 5.0 deg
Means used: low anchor 4.01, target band 4.14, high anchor 4.88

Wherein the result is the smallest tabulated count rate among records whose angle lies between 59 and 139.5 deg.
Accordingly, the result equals 2.73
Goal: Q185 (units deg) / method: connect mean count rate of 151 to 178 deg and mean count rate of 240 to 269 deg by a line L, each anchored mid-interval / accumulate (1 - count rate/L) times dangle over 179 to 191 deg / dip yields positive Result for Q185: 1.6 deg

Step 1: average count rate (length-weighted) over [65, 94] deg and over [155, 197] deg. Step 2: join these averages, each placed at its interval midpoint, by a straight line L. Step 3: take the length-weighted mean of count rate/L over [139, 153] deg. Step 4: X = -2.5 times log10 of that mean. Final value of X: -0.04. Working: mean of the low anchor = 3.43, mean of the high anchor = 4.17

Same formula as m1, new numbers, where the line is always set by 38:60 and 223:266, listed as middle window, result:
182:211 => 3.0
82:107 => -4.8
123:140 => -2.2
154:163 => -0.3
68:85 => -1.2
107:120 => -2.2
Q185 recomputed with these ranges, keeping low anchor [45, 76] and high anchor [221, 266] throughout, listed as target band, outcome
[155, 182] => -0.7 deg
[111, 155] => -4.4 deg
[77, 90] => -1.1 deg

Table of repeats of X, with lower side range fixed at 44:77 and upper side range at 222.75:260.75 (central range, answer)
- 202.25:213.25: 0.03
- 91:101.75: -0.21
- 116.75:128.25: -0.13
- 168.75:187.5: 0.03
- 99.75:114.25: -0.22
